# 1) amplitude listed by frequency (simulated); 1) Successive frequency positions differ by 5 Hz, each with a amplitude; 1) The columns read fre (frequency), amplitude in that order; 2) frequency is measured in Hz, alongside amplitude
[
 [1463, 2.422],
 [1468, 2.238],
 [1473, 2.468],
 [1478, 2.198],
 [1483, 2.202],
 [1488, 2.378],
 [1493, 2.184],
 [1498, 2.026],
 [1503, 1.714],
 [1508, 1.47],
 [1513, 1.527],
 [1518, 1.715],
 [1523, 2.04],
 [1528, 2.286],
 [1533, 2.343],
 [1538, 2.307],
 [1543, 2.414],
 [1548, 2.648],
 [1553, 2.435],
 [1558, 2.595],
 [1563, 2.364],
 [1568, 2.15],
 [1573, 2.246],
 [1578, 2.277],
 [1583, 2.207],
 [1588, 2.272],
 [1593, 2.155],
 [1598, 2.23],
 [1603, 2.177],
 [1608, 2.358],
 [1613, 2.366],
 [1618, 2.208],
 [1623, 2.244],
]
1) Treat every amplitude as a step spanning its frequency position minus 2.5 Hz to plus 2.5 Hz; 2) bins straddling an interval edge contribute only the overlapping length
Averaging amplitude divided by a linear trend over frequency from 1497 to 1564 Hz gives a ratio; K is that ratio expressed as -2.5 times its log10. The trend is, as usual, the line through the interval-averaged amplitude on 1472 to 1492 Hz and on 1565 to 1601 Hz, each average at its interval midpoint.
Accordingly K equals 0.06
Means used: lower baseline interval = 2.29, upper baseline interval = 2.22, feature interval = 2.13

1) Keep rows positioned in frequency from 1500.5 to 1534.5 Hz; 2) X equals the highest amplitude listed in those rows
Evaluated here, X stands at 2.343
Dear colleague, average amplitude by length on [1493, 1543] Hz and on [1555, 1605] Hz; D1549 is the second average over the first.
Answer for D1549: 1.15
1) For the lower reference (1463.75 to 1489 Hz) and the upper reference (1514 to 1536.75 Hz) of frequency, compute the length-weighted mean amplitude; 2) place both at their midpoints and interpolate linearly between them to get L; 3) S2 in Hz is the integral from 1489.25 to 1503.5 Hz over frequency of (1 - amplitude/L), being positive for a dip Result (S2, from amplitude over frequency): 1.0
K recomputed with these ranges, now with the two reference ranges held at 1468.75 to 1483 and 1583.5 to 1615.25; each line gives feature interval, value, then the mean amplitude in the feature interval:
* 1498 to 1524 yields 0.32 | 1.71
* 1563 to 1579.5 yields 0.01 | 2.24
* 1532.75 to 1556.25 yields -0.08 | 2.44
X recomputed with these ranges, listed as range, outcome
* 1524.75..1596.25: 2.648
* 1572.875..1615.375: 2.366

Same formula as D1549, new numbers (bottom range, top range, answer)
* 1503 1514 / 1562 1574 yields 1.45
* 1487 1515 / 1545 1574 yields 1.30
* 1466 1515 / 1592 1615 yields 1.11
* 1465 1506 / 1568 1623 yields 1.03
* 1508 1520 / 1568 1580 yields 1.41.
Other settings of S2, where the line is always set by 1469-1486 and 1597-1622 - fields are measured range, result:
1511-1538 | 3.08 Hz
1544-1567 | -2.06 Hz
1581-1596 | 0.39 Hz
